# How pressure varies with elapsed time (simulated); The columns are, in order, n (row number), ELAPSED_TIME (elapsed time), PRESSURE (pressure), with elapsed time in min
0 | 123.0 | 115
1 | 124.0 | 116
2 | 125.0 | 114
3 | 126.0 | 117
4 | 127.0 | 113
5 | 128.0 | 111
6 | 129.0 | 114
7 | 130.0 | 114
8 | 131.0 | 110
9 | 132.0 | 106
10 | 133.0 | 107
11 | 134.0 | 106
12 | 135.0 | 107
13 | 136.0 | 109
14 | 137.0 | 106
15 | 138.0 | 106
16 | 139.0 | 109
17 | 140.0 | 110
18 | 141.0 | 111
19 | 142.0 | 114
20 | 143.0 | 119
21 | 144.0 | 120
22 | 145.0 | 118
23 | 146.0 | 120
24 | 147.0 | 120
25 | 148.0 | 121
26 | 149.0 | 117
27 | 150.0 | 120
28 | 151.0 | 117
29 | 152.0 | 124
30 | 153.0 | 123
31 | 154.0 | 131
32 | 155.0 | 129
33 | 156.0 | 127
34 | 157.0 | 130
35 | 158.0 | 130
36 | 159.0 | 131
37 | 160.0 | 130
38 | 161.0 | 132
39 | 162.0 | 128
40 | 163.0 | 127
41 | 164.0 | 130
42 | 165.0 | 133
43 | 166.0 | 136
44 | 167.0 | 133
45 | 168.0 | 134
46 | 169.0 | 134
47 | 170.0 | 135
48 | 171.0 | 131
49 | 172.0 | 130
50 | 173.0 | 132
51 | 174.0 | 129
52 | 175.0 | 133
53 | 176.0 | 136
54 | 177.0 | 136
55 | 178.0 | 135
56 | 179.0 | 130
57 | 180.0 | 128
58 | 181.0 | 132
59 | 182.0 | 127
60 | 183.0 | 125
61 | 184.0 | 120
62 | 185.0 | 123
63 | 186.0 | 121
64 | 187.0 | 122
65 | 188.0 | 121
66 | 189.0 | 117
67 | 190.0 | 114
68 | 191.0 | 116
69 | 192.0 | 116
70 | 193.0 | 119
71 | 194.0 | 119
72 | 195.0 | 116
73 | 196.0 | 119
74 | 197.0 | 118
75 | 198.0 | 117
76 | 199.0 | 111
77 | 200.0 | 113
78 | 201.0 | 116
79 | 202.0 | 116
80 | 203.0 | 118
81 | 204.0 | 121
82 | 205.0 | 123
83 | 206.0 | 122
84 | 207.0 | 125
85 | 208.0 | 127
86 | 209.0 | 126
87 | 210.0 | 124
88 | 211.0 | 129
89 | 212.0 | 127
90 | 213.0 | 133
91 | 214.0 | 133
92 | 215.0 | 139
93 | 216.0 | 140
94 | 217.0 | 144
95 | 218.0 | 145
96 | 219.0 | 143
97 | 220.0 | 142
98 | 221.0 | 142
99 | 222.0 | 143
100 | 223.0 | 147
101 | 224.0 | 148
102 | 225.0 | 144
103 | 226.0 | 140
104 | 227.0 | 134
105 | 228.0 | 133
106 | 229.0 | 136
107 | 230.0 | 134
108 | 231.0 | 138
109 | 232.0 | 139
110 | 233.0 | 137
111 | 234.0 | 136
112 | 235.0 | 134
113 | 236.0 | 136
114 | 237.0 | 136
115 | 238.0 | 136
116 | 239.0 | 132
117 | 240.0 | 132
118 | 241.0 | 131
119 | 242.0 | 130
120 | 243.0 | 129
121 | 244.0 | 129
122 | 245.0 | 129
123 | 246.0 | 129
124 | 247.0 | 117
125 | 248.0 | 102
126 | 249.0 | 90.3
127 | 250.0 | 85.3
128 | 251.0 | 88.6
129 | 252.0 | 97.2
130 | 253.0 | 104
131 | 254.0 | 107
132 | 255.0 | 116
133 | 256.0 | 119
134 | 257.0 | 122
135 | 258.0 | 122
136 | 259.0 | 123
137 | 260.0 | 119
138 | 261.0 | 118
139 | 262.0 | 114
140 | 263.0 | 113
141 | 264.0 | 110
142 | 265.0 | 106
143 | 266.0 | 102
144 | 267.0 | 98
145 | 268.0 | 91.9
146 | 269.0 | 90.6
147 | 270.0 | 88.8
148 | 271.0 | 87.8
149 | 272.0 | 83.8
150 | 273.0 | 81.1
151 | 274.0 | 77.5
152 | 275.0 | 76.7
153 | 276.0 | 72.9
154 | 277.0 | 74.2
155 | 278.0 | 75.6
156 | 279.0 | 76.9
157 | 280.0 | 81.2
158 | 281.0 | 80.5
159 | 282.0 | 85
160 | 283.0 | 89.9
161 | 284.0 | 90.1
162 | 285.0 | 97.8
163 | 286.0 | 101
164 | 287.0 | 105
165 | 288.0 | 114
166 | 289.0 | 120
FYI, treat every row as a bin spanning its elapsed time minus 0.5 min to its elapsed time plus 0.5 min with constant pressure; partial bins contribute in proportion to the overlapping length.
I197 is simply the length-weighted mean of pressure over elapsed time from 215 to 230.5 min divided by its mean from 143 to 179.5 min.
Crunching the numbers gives 1.10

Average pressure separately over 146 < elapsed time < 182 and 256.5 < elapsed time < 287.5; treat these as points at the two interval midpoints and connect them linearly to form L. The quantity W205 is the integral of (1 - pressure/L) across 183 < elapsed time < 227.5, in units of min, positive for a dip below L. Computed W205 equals -4.35 min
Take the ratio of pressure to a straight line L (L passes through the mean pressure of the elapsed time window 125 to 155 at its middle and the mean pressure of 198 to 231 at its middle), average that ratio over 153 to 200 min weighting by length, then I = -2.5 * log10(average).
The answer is -0.03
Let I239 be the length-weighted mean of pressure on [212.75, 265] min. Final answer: 127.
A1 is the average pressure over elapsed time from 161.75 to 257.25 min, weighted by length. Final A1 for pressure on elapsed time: 127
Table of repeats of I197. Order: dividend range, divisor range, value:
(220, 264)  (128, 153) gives 1.10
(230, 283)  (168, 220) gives 0.86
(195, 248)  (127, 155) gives 1.14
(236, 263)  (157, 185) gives 0.90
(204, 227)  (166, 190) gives 1.05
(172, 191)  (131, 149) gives 1.13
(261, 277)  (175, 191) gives 0.74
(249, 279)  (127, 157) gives 0.85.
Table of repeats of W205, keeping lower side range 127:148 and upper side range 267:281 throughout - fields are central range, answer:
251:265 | -4.50 min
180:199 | -3.67 min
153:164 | -2.23 min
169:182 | -3.56 min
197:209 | -2.66 min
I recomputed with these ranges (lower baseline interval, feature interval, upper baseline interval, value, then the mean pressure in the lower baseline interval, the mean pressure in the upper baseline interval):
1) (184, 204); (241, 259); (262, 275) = -0.14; 118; 94.3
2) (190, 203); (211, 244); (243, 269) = -0.21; 116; 110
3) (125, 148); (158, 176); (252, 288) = -0.21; 112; 97.4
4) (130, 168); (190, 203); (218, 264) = 0.06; 120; 126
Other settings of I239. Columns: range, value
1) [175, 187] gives 128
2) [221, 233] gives 140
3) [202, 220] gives 130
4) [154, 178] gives 132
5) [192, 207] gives 118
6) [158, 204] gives 125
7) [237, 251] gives 120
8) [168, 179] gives 133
